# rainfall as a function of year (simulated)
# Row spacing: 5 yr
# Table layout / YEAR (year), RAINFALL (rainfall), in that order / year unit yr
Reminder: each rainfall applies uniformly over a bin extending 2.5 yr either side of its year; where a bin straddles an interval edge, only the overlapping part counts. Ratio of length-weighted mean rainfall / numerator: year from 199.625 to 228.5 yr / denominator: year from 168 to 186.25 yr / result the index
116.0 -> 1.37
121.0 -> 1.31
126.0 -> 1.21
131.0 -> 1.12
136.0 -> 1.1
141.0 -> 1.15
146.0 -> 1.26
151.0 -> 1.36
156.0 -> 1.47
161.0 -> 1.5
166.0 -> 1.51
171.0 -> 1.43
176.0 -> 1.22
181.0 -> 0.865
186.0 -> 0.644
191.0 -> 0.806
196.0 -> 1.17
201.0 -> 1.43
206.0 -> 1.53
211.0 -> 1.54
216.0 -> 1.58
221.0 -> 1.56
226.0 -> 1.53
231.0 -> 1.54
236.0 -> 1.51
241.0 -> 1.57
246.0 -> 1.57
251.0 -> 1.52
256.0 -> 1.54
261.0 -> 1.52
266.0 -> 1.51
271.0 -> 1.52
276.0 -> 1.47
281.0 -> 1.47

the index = 1.39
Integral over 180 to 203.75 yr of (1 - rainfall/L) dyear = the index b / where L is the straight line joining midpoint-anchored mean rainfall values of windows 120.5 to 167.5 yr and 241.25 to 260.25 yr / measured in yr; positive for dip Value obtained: 7.0 yr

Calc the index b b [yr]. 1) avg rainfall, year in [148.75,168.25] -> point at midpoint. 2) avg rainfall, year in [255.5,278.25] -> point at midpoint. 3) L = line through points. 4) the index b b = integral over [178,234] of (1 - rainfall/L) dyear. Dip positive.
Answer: 7.2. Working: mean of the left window 1.46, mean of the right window 1.51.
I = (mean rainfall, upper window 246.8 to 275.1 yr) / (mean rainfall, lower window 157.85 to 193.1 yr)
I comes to 1.32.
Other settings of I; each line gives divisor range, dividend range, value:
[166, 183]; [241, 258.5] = 1.26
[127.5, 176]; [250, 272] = 1.16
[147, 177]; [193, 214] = 0.99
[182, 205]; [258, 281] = 1.45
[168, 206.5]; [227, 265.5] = 1.37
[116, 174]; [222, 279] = 1.16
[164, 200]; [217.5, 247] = 1.41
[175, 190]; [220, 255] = 1.78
